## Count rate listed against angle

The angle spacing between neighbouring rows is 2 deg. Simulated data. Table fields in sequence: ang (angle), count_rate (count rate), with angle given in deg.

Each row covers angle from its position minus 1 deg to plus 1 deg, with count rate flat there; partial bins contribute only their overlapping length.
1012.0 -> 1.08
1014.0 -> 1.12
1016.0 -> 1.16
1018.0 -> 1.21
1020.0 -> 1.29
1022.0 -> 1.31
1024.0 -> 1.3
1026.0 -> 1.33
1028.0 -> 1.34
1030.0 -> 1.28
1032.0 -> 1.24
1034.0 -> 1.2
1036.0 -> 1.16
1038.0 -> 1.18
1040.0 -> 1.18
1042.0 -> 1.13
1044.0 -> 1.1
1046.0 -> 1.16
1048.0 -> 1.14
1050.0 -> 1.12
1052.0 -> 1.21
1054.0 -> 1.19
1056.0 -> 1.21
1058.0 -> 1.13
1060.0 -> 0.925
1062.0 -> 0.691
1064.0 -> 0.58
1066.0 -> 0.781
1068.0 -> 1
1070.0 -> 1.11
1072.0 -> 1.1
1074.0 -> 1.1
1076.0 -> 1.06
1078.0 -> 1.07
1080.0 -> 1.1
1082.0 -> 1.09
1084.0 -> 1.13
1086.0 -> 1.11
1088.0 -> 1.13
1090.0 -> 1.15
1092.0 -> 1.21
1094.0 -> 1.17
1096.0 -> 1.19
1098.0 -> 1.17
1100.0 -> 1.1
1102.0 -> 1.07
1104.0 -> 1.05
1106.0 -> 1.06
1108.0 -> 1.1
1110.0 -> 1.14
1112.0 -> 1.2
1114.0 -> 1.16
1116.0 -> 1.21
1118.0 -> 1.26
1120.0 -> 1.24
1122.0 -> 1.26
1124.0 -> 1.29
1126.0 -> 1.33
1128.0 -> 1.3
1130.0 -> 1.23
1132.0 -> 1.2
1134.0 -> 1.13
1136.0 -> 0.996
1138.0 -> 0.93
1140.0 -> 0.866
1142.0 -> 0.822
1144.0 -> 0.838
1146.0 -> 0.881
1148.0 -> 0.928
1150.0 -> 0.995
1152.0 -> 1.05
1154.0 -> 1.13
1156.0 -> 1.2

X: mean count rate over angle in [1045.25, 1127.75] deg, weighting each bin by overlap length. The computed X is 1.11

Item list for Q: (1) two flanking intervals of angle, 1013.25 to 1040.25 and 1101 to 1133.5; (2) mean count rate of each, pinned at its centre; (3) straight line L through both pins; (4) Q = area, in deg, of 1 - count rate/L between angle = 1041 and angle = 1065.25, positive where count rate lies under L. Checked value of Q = 3.6 deg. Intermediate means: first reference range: 1.24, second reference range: 1.19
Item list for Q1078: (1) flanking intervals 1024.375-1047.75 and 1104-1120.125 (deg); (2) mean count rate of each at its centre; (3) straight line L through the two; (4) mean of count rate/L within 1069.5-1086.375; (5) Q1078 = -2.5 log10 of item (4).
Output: 0.08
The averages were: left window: 1.21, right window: 1.16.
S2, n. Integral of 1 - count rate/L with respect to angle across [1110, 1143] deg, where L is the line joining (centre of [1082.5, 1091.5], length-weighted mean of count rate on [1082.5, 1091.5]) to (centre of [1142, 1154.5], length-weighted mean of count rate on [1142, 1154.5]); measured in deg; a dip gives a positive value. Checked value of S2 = -4.3 deg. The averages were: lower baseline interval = 1.13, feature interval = 1.15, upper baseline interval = 0.952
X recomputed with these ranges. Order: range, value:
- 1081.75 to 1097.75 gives 1.15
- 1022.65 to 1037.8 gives 1.26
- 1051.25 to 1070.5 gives 0.976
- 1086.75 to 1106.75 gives 1.13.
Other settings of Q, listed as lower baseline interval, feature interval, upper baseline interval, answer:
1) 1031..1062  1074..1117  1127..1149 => -2.3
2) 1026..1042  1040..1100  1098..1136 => 6.3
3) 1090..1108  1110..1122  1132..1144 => -1.8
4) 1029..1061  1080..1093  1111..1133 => 0.8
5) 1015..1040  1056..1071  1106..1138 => 3.9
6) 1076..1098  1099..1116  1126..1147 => -0.4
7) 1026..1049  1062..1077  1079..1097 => 2.8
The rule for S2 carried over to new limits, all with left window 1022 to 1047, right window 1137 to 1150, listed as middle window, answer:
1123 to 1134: -3.8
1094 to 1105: -1.1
